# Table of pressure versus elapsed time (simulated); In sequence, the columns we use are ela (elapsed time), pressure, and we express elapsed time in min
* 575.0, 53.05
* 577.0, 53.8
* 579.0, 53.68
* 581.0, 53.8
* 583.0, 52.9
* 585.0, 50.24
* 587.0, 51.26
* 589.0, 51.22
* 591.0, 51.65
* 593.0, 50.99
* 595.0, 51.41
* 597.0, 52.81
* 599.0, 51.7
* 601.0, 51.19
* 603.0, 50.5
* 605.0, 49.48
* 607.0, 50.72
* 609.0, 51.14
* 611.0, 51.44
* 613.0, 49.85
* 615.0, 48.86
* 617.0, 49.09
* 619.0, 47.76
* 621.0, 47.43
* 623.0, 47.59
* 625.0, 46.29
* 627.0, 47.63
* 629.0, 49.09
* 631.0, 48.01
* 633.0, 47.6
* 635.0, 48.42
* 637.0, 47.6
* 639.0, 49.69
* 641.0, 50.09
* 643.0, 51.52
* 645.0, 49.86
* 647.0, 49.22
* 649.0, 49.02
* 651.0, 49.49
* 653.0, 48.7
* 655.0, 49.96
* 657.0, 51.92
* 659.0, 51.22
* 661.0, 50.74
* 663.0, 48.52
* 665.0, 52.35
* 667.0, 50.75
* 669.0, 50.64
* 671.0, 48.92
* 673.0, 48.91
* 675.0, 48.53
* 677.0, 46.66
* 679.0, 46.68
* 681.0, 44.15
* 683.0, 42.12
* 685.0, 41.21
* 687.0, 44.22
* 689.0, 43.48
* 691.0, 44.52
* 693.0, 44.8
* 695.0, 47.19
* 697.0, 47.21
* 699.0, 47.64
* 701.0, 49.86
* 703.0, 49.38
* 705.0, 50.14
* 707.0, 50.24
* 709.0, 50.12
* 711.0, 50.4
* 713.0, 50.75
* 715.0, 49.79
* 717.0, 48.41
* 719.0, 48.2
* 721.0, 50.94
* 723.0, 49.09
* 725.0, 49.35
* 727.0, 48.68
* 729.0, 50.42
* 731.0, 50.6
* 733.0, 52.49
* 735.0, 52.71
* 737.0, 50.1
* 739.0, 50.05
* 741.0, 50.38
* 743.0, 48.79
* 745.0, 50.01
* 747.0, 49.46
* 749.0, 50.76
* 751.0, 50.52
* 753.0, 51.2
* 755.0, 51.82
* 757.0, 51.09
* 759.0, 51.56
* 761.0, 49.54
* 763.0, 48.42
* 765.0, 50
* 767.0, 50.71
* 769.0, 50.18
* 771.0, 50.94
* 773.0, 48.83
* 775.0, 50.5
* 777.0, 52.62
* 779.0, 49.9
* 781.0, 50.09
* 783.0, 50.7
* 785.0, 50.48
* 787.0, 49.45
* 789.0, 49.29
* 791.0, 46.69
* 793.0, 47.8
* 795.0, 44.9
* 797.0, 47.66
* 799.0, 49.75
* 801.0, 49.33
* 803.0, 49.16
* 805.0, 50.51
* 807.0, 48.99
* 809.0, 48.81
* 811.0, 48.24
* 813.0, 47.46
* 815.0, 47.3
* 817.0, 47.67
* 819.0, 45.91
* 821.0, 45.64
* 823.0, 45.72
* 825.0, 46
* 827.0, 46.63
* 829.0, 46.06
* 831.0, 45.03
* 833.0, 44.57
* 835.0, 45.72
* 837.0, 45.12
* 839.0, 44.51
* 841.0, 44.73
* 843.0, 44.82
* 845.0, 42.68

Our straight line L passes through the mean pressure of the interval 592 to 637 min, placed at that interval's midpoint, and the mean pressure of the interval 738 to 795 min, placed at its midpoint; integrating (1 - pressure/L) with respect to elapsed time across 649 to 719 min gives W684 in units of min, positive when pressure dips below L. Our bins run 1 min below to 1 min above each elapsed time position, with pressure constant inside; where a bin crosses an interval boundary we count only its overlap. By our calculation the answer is 2.1 min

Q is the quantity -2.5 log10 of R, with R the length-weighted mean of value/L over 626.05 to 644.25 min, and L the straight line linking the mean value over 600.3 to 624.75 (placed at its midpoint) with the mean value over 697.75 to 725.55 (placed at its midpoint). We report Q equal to 0.01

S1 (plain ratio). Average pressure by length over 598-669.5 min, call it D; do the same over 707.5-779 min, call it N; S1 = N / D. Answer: 1.0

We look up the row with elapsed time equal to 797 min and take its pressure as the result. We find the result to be 47.66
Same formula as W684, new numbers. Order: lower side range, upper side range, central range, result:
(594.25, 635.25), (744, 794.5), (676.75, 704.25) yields 2.25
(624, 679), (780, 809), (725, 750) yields -0.65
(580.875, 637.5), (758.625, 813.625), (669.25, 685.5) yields 1.12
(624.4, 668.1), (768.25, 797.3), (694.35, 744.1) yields -0.32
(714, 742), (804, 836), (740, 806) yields -1.72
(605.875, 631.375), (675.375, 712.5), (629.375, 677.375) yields -1.67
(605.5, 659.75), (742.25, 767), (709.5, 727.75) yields 0.16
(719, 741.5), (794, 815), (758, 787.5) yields -0.62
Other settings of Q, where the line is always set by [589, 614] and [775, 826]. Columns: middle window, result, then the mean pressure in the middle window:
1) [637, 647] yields 0.01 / 49.9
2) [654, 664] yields 0.00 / 50.5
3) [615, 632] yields 0.06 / 47.9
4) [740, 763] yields -0.03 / 50.4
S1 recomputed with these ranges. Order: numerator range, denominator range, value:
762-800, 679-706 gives 1.08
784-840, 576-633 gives 0.94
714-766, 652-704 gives 1.05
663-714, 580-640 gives 0.95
